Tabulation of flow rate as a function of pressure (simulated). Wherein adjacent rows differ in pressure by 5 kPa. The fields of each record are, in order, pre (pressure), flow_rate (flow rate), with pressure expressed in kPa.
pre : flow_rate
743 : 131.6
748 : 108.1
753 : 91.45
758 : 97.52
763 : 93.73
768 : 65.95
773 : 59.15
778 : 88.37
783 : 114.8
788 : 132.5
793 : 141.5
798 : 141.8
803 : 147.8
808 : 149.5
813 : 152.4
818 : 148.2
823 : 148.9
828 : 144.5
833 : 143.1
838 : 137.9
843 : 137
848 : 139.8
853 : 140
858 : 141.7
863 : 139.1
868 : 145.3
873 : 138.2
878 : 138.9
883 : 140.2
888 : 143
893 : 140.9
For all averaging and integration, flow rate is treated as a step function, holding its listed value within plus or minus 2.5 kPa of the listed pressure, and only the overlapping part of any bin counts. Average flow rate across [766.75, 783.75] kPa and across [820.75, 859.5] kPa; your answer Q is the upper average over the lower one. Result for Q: 1.8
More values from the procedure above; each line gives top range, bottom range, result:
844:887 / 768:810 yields 1.19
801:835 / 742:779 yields 1.63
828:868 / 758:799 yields 1.36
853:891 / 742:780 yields 1.56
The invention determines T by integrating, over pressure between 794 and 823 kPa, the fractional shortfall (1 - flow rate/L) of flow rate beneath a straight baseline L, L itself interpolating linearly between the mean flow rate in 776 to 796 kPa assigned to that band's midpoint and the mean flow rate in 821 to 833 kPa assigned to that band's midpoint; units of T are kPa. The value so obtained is -2.9 kPa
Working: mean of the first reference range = 121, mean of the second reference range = 146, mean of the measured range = 148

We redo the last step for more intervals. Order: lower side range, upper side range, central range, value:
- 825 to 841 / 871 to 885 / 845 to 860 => 0.0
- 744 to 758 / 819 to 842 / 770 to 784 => 3.9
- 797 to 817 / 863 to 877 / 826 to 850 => 0.7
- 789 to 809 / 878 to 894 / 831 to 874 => 0.6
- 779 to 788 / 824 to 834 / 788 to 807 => -2.8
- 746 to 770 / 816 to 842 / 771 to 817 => -2.8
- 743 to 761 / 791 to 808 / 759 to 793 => 7.9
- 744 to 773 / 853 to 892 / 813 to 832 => -4.6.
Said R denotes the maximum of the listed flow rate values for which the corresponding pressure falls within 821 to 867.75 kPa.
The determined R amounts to 148.9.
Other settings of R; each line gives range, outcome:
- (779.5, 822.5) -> 152.4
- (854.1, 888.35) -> 145.3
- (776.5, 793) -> 141.5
